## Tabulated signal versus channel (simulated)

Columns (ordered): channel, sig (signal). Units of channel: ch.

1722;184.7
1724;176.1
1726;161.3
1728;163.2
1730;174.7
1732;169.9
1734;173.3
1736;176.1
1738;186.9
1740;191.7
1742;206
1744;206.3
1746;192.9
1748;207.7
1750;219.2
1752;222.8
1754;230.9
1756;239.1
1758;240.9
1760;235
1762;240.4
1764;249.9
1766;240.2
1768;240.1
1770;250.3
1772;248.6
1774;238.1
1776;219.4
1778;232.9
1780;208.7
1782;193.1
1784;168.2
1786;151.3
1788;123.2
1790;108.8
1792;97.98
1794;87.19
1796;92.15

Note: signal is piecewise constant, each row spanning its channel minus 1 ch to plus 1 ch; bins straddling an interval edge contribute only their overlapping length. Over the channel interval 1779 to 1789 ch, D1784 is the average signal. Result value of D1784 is 169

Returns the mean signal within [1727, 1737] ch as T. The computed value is 171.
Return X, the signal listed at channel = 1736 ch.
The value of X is 176.1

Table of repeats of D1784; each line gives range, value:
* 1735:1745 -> 193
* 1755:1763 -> 239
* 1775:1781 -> 220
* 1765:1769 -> 240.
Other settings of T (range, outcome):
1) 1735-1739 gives 182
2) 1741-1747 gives 202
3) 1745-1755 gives 215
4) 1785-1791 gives 128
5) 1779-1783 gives 201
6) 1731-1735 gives 172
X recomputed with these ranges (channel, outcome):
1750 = 219.2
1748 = 207.7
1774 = 238.1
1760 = 235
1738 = 186.9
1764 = 249.9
